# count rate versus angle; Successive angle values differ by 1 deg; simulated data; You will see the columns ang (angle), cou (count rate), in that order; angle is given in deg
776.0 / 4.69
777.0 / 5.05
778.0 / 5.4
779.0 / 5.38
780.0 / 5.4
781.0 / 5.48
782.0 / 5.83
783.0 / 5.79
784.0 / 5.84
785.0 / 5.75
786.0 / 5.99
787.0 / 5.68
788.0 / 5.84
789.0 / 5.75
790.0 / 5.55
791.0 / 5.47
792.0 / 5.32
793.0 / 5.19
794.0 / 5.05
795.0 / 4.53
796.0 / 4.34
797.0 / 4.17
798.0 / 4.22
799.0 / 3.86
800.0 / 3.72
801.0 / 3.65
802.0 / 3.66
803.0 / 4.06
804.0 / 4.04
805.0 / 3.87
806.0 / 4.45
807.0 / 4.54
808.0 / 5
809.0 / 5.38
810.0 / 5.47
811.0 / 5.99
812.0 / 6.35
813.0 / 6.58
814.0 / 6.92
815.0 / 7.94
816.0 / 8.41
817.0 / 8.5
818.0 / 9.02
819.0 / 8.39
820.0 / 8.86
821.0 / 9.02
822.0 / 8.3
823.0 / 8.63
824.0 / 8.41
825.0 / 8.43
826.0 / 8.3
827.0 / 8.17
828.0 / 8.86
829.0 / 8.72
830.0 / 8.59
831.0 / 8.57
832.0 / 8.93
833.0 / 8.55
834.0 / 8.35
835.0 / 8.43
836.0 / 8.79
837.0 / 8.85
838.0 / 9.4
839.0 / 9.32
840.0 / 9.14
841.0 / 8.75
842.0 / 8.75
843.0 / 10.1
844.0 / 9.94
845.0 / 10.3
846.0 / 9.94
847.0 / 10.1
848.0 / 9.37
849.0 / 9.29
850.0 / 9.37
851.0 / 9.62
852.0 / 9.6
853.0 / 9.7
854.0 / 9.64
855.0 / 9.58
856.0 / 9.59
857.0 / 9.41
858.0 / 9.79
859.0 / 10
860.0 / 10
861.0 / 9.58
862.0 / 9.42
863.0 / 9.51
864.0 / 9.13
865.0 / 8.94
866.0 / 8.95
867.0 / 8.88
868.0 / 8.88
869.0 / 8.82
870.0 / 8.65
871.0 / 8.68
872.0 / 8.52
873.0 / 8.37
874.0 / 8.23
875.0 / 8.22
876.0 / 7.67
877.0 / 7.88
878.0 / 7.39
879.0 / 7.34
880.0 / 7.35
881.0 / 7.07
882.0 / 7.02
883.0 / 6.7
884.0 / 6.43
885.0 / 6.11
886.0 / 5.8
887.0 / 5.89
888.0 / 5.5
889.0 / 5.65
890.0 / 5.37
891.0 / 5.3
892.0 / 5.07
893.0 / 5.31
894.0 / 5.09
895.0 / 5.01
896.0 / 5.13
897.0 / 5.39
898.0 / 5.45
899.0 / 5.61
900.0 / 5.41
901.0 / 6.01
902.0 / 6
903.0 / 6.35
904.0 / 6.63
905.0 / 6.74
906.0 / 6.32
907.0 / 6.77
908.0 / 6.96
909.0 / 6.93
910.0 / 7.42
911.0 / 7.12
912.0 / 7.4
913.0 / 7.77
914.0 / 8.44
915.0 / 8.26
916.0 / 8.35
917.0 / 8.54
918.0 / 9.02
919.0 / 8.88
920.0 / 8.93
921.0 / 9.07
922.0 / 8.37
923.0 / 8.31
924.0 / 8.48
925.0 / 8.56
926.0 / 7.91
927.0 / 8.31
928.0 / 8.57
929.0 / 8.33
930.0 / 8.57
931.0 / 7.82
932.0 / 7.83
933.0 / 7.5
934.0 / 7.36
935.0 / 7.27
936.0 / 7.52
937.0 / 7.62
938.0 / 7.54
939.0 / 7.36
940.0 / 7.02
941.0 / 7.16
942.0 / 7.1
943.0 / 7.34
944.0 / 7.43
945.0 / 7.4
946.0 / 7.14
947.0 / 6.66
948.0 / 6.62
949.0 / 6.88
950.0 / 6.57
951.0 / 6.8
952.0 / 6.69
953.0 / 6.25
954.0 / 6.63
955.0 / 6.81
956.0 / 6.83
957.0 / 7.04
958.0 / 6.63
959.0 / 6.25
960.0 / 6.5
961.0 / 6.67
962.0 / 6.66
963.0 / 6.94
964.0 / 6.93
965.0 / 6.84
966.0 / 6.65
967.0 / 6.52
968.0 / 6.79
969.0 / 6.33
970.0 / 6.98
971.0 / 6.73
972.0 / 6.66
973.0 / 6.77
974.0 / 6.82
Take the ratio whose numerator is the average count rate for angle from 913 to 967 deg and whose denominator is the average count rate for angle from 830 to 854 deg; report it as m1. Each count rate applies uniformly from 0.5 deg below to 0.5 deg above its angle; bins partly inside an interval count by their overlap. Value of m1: 0.8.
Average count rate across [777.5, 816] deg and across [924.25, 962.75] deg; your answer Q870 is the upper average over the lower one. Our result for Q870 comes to 1.38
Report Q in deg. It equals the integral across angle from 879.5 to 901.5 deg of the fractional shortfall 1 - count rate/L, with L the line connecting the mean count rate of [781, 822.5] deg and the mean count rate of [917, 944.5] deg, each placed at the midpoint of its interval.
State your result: 4.5 deg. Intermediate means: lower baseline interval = 5.76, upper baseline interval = 7.98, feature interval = 5.8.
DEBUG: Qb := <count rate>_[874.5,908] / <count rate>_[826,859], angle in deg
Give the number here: 0.67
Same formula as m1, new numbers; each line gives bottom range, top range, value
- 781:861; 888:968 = 0.95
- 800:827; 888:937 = 1.08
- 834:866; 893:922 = 0.74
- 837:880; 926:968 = 0.78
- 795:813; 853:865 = 2.09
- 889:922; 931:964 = 1.04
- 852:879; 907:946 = 0.88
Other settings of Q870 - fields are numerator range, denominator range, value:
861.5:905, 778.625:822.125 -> 1.22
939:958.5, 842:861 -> 0.71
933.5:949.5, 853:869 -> 0.77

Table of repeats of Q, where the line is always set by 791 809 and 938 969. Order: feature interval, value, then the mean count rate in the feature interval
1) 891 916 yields -1.3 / 6.38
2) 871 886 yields -4.8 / 7.44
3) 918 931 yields -4.4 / 8.52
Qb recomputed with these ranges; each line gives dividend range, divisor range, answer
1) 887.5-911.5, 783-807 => 1.24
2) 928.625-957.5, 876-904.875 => 1.18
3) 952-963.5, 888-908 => 1.16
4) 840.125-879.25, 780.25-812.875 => 1.82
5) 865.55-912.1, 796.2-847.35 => 0.92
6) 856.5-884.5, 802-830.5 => 1.20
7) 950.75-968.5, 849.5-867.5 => 0.71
